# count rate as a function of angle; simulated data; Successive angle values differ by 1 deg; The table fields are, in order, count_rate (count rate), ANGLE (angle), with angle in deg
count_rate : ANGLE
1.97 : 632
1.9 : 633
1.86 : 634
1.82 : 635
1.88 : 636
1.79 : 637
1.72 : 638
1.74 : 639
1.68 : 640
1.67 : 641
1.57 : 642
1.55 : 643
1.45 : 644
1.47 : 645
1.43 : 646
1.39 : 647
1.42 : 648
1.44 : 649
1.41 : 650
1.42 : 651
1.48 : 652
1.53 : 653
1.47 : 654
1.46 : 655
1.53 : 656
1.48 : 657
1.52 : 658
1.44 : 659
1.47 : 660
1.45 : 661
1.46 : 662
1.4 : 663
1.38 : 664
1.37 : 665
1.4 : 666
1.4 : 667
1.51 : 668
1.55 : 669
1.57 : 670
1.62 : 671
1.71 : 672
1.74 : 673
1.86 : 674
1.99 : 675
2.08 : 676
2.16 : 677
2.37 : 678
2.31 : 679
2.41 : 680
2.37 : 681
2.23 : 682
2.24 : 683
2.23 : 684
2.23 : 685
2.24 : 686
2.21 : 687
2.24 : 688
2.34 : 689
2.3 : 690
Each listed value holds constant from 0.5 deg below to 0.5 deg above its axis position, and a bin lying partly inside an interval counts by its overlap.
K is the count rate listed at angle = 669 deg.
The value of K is 1.55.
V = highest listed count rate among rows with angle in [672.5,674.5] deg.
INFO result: 1.86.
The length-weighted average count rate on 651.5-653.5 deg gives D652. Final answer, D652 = 1.5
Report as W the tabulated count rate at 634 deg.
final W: 1.86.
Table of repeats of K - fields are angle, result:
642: 1.57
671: 1.62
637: 1.79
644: 1.45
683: 2.24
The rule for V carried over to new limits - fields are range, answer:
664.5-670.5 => 1.57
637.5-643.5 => 1.74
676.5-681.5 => 2.41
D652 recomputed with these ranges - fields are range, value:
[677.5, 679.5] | 2.34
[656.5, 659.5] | 1.48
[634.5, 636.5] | 1.85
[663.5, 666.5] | 1.38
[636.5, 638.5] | 1.75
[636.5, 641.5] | 1.72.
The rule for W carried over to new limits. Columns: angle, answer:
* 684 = 2.23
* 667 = 1.4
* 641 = 1.67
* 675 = 1.99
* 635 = 1.82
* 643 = 1.55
